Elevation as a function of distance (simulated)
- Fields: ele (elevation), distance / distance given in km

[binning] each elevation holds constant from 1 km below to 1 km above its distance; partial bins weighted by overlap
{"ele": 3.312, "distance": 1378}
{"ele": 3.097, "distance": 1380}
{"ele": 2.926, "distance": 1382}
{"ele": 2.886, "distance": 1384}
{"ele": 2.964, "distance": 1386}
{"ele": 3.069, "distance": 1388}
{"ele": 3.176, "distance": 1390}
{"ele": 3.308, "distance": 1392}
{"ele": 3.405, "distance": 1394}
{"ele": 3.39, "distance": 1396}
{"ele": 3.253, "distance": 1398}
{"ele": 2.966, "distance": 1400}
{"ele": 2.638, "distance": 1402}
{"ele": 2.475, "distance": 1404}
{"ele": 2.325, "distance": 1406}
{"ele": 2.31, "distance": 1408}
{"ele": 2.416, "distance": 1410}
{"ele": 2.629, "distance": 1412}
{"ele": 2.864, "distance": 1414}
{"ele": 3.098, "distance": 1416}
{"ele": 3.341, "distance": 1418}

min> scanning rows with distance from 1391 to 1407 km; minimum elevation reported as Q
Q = 2.325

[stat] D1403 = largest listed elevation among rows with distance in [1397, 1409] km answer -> 3.253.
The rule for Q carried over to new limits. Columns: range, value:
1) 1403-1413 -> 2.31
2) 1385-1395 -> 2.964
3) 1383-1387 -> 2.886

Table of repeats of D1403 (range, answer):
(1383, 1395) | 3.405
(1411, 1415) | 2.864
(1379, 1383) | 3.097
